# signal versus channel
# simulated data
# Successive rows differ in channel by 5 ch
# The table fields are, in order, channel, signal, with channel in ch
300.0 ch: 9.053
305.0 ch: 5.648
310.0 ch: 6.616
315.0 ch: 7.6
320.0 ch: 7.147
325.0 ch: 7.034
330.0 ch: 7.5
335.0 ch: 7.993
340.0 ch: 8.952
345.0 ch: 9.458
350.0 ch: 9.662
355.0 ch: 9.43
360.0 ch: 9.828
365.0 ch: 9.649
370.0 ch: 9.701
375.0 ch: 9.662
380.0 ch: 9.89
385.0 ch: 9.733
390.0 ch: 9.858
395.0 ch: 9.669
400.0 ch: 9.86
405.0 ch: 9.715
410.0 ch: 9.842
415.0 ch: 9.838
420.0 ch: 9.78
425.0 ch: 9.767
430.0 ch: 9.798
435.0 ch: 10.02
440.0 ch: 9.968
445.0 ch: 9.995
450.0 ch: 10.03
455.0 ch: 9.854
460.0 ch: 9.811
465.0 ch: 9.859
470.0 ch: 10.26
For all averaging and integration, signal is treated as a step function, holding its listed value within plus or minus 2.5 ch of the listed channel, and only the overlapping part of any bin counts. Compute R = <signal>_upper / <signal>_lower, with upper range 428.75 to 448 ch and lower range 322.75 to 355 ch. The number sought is 1.2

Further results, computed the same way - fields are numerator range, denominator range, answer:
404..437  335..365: 1.05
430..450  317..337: 1.35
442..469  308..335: 1.37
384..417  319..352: 1.18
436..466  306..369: 1.19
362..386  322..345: 1.21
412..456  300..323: 1.41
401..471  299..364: 1.21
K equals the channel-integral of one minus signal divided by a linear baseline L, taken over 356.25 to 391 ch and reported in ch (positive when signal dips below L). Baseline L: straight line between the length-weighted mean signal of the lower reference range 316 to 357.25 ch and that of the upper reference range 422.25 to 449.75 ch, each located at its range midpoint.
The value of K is -3.13 ch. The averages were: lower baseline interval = 8.36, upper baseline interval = 9.92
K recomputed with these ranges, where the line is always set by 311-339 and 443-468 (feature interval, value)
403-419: -1.2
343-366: -4.5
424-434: -0.4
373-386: -1.9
